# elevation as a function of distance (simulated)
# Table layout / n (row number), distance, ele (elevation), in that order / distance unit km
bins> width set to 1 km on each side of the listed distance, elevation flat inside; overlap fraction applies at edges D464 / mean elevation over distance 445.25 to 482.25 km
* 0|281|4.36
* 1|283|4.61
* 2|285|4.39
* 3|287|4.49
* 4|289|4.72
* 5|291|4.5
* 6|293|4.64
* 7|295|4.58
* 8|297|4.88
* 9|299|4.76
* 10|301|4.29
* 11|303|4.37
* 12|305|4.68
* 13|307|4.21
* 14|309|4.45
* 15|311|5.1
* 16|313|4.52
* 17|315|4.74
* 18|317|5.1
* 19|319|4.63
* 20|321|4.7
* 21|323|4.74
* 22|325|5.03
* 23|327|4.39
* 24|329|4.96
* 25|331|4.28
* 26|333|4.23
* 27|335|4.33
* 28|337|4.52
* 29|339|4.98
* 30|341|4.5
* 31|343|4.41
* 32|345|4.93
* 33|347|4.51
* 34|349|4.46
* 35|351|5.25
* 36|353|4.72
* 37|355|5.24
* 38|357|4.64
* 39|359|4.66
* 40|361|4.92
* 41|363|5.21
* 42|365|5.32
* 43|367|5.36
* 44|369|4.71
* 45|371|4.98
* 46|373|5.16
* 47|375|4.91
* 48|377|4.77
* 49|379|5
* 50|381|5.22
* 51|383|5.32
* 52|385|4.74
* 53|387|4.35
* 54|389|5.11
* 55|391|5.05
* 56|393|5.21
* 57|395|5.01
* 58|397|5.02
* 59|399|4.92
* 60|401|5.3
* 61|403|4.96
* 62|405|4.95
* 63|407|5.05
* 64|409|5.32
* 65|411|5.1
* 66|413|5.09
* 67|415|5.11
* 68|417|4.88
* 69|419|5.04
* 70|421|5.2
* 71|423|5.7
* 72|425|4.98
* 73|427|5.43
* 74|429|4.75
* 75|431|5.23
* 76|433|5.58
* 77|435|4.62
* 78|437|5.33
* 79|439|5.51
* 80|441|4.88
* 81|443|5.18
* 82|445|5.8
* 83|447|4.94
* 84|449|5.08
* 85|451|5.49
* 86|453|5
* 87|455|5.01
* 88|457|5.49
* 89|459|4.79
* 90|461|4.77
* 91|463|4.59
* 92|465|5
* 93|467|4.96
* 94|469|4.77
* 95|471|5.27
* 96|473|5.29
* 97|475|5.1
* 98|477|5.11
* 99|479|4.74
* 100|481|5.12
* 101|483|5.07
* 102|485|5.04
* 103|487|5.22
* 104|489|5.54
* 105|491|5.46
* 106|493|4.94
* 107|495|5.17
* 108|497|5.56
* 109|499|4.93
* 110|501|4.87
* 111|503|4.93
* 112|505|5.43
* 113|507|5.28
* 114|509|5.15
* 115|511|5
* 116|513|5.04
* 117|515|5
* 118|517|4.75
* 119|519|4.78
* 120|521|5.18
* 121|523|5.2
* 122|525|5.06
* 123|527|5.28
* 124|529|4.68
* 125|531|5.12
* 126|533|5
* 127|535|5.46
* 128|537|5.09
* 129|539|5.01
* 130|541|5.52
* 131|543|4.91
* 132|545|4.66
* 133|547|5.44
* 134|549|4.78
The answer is 5.04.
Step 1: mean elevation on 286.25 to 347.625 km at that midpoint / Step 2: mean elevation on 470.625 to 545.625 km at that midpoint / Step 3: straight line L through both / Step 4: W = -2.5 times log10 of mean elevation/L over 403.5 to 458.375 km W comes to -0.056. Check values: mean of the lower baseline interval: 4.62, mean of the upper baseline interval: 5.11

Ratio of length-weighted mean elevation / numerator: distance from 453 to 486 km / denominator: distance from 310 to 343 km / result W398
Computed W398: 1.07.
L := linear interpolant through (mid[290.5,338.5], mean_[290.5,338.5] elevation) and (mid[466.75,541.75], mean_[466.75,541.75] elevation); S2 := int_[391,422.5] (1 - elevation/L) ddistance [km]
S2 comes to -1.50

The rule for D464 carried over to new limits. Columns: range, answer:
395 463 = 5.13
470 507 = 5.16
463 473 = 4.99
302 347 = 4.62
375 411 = 5.02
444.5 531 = 5.09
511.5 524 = 4.99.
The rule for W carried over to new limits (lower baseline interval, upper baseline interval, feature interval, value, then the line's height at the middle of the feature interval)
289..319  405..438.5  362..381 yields -0.03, 4.93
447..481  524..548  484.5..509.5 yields -0.03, 5.06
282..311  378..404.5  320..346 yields 0.03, 4.74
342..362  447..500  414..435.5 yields -0.04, 4.97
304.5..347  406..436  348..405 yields -0.02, 4.9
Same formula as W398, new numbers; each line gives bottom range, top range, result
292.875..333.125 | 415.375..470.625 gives 1.10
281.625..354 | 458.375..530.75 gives 1.09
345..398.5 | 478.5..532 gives 1.03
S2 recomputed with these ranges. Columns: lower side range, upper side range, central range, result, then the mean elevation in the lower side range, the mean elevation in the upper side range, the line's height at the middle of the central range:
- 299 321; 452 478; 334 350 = 0.4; 4.62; 5.01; 4.7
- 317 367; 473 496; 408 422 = -0.4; 4.75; 5.14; 4.95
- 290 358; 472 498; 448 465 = 0.2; 4.65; 5.18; 5.09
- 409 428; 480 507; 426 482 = 0.8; 5.18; 5.18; 5.18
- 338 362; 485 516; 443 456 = -0.5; 4.77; 5.16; 5.03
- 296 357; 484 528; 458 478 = 0.3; 4.66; 5.13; 5.03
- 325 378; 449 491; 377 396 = -0.5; 4.79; 5.08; 4.87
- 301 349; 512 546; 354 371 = -1.1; 4.61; 5.04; 4.69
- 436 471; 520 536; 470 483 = 0.0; 5.1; 5.12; 5.11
